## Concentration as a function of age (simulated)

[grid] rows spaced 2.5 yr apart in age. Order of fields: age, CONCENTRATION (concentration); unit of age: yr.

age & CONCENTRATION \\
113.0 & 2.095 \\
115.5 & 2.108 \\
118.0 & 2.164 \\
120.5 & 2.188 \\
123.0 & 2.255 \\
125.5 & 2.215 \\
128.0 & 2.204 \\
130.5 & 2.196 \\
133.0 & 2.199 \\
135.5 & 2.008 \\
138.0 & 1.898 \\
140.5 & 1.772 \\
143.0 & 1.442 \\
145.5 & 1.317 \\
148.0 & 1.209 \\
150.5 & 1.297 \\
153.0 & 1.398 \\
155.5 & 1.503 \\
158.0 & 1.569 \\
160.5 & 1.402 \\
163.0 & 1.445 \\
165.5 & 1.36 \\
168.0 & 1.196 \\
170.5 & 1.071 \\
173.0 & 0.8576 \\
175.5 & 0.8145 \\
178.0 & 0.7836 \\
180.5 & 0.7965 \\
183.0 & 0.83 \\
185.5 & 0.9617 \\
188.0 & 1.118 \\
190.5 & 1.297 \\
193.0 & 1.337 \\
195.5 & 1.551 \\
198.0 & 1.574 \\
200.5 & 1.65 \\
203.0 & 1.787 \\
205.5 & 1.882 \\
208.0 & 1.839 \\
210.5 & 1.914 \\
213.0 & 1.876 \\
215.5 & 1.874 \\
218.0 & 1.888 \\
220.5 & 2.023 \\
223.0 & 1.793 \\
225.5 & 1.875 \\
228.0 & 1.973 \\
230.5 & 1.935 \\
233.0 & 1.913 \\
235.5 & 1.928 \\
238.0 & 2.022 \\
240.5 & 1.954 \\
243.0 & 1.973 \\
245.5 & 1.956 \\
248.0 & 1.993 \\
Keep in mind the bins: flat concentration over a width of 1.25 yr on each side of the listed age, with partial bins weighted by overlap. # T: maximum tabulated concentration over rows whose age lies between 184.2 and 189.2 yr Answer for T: 1.118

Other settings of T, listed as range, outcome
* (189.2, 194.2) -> 1.337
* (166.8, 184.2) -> 1.196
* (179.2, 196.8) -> 1.551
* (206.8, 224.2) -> 2.023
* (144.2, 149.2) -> 1.317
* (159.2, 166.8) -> 1.445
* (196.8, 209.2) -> 1.882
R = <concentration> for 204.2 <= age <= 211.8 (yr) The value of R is 1.88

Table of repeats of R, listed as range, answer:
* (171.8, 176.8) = 0.835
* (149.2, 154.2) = 1.35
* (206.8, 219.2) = 1.88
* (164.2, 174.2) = 1.12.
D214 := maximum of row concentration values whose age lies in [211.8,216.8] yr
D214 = 1.876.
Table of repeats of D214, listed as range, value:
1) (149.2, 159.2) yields 1.569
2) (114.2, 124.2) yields 2.255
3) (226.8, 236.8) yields 1.973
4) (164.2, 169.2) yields 1.36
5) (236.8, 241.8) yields 2.022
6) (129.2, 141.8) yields 2.199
